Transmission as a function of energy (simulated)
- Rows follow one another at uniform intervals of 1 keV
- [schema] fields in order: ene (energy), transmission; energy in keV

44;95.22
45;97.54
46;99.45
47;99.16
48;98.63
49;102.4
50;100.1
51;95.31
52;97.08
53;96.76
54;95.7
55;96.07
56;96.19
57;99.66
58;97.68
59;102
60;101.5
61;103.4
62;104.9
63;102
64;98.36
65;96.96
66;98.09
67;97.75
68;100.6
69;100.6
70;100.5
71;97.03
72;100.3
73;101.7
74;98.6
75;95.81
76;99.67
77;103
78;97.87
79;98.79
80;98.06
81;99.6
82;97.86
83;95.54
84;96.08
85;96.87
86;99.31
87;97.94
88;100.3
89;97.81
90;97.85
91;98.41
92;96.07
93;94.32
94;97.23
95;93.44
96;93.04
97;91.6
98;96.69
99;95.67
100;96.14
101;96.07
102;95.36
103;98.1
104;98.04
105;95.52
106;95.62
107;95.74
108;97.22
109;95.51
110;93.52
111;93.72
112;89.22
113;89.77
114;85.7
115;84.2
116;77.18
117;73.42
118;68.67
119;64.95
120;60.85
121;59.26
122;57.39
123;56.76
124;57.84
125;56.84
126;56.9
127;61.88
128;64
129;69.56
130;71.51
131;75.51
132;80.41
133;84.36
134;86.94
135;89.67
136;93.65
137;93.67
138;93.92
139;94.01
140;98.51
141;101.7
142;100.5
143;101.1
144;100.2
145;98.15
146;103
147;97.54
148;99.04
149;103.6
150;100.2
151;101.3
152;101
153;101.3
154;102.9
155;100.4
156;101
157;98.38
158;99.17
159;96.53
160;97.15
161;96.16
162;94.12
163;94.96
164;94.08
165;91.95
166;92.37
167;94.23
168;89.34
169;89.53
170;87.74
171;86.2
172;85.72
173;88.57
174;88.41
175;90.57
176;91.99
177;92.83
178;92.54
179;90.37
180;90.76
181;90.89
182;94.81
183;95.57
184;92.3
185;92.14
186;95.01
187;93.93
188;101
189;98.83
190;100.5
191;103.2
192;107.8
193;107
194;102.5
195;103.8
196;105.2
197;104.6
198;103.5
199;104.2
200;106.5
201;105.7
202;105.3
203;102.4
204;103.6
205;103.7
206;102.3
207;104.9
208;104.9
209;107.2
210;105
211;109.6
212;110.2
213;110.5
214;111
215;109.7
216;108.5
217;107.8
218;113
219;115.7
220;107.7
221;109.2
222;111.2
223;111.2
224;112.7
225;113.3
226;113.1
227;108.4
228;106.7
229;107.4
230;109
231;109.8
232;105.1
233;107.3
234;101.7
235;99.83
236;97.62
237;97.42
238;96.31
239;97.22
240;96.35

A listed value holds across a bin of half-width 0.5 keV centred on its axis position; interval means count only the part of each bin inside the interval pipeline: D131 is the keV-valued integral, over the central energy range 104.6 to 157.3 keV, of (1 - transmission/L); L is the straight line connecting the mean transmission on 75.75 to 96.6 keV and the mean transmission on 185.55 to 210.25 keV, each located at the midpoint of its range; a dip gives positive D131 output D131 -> 7.2 keV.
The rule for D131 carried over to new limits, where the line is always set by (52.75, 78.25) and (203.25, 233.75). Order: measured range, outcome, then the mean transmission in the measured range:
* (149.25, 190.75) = 4.31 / 94.7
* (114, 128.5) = 5.32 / 65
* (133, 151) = 1.19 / 97.1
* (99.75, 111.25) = 0.66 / 95.9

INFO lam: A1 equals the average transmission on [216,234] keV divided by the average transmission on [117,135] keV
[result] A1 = 1.6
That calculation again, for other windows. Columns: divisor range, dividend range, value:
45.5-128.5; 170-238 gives 1.11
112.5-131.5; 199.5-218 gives 1.57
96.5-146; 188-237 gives 1.26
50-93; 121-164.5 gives 0.90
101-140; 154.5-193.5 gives 1.17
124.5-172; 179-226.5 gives 1.15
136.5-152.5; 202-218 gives 1.08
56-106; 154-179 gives 0.95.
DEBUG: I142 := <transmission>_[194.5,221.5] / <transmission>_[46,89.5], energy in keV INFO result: 1.08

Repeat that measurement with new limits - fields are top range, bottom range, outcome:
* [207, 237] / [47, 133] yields 1.19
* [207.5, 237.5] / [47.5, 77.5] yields 1.09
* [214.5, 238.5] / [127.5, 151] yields 1.17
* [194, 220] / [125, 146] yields 1.25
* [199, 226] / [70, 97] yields 1.11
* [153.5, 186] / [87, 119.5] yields 1.02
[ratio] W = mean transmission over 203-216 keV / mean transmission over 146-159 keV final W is 1.06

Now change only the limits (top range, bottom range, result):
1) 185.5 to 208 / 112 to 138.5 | 1.39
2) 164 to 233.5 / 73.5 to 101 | 1.05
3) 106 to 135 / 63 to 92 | 0.77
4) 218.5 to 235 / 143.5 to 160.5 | 1.09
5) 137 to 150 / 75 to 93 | 1.01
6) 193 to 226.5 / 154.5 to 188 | 1.15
